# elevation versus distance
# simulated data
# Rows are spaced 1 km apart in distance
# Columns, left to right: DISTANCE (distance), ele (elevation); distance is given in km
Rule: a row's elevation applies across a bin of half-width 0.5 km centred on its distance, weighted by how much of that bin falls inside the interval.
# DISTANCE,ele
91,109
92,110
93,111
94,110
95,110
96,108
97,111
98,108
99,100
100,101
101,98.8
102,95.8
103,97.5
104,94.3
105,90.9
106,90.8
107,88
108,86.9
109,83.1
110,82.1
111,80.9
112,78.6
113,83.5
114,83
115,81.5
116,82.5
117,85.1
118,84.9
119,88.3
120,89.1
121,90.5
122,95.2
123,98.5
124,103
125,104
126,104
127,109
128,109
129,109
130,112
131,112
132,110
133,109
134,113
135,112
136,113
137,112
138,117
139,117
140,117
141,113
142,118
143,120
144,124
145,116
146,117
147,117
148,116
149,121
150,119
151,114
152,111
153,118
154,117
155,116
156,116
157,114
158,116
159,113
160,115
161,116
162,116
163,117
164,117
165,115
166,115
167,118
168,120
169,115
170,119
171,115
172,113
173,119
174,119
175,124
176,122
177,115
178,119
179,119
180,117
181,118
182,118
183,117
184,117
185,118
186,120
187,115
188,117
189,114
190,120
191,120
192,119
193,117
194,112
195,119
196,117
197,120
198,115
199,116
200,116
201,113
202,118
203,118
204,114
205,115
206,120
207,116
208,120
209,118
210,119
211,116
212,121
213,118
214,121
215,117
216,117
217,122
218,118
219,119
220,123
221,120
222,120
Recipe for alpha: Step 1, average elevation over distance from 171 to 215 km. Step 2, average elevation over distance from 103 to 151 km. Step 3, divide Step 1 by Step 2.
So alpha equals 1.15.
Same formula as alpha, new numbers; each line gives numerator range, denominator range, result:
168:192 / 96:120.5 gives 1.30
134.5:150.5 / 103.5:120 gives 1.37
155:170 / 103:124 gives 1.33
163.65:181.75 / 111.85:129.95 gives 1.25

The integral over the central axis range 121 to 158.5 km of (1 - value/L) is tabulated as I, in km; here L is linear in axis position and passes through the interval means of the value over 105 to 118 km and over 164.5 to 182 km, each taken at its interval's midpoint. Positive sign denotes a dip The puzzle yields -5.0 km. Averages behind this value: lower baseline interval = 84.1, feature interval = 113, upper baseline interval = 118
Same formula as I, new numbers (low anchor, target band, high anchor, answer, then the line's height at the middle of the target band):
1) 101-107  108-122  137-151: 2.20 km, 100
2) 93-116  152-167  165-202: -0.74 km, 110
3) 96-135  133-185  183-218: -4.67 km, 107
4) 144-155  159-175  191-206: 0.01 km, 117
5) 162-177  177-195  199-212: -0.02 km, 117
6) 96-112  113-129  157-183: 0.97 km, 99.9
